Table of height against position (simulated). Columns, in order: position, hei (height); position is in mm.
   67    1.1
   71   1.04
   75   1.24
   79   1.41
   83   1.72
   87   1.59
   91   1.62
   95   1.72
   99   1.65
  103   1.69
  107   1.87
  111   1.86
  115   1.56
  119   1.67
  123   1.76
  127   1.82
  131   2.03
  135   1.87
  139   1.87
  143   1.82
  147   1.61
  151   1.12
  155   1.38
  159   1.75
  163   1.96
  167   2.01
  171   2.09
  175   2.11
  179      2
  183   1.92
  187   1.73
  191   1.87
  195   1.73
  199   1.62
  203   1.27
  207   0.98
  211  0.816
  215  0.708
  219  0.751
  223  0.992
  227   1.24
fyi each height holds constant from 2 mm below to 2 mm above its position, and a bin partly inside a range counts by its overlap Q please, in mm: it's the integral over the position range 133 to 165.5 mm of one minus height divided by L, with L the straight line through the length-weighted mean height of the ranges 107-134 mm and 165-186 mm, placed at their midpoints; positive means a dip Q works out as 3.9 mm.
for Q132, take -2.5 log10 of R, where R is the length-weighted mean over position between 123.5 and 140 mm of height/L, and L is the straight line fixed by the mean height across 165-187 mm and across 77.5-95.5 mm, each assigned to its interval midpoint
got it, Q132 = -0.047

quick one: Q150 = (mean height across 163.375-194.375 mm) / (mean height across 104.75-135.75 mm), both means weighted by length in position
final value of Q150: 1.08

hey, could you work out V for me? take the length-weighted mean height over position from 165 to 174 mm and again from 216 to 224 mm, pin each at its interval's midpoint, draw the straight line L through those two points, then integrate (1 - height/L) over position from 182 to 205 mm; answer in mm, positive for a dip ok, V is -3.13 mm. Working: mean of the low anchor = 2.06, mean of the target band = 1.68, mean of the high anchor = 0.836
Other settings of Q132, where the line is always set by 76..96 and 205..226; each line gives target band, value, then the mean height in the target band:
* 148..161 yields -0.19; 1.43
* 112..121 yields -0.16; 1.64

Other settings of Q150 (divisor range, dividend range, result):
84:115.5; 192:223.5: 0.67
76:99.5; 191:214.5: 0.81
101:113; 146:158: 0.76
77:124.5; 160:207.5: 1.07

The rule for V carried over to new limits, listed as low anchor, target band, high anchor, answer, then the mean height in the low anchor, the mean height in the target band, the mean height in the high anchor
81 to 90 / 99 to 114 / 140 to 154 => -1.5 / 1.65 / 1.77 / 1.53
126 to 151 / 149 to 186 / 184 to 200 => -1.0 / 1.78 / 1.81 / 1.76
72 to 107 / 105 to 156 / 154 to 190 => 0.5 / 1.58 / 1.72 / 1.9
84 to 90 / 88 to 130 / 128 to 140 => 0.7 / 1.62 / 1.73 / 1.92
